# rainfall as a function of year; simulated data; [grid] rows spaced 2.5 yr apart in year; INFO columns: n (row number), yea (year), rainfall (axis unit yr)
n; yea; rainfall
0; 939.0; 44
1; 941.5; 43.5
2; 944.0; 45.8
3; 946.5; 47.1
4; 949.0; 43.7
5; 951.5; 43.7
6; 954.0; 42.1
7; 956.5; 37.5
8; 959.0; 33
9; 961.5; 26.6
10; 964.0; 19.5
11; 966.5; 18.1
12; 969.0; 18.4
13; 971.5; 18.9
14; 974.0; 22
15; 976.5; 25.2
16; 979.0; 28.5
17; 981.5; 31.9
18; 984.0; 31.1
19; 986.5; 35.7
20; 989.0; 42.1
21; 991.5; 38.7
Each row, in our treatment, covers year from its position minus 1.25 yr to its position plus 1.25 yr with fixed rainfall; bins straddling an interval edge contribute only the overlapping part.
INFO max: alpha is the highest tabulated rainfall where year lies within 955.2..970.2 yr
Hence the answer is 37.5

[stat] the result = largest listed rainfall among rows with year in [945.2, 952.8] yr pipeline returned 47.1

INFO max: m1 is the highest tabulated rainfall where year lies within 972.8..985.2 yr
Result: 31.9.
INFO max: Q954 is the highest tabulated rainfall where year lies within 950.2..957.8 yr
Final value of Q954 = 43.7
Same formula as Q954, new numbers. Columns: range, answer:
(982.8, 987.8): 35.7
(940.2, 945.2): 45.8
